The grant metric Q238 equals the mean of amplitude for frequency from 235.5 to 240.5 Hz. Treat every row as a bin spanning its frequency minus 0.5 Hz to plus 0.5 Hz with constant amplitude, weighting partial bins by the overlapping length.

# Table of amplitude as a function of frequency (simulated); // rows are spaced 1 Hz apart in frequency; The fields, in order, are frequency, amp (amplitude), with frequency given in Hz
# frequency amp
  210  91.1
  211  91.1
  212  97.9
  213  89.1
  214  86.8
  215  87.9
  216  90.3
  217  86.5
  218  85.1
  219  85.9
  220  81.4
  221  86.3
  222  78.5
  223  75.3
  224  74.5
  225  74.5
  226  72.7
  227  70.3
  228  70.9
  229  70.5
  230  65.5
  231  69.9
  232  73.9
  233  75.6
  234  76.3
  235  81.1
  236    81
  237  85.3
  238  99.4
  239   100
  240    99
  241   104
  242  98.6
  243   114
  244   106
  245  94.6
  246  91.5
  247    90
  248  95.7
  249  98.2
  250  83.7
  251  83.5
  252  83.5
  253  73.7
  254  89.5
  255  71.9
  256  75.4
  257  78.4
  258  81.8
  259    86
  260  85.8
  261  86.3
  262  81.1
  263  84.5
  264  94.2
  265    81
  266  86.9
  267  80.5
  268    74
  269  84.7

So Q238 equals 92.9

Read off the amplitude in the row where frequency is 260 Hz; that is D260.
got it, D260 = 85.8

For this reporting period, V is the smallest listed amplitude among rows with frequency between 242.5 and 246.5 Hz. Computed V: 91.5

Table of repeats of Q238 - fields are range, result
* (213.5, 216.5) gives 88.3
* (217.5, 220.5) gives 84.1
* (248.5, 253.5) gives 84.5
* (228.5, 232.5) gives 70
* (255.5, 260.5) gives 81.5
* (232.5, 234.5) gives 75.9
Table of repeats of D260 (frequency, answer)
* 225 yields 74.5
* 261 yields 86.3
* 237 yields 85.3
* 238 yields 99.4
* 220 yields 81.4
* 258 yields 81.8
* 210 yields 91.1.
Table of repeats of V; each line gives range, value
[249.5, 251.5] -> 83.5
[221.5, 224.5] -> 74.5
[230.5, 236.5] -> 69.9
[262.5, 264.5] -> 84.5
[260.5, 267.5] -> 80.5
